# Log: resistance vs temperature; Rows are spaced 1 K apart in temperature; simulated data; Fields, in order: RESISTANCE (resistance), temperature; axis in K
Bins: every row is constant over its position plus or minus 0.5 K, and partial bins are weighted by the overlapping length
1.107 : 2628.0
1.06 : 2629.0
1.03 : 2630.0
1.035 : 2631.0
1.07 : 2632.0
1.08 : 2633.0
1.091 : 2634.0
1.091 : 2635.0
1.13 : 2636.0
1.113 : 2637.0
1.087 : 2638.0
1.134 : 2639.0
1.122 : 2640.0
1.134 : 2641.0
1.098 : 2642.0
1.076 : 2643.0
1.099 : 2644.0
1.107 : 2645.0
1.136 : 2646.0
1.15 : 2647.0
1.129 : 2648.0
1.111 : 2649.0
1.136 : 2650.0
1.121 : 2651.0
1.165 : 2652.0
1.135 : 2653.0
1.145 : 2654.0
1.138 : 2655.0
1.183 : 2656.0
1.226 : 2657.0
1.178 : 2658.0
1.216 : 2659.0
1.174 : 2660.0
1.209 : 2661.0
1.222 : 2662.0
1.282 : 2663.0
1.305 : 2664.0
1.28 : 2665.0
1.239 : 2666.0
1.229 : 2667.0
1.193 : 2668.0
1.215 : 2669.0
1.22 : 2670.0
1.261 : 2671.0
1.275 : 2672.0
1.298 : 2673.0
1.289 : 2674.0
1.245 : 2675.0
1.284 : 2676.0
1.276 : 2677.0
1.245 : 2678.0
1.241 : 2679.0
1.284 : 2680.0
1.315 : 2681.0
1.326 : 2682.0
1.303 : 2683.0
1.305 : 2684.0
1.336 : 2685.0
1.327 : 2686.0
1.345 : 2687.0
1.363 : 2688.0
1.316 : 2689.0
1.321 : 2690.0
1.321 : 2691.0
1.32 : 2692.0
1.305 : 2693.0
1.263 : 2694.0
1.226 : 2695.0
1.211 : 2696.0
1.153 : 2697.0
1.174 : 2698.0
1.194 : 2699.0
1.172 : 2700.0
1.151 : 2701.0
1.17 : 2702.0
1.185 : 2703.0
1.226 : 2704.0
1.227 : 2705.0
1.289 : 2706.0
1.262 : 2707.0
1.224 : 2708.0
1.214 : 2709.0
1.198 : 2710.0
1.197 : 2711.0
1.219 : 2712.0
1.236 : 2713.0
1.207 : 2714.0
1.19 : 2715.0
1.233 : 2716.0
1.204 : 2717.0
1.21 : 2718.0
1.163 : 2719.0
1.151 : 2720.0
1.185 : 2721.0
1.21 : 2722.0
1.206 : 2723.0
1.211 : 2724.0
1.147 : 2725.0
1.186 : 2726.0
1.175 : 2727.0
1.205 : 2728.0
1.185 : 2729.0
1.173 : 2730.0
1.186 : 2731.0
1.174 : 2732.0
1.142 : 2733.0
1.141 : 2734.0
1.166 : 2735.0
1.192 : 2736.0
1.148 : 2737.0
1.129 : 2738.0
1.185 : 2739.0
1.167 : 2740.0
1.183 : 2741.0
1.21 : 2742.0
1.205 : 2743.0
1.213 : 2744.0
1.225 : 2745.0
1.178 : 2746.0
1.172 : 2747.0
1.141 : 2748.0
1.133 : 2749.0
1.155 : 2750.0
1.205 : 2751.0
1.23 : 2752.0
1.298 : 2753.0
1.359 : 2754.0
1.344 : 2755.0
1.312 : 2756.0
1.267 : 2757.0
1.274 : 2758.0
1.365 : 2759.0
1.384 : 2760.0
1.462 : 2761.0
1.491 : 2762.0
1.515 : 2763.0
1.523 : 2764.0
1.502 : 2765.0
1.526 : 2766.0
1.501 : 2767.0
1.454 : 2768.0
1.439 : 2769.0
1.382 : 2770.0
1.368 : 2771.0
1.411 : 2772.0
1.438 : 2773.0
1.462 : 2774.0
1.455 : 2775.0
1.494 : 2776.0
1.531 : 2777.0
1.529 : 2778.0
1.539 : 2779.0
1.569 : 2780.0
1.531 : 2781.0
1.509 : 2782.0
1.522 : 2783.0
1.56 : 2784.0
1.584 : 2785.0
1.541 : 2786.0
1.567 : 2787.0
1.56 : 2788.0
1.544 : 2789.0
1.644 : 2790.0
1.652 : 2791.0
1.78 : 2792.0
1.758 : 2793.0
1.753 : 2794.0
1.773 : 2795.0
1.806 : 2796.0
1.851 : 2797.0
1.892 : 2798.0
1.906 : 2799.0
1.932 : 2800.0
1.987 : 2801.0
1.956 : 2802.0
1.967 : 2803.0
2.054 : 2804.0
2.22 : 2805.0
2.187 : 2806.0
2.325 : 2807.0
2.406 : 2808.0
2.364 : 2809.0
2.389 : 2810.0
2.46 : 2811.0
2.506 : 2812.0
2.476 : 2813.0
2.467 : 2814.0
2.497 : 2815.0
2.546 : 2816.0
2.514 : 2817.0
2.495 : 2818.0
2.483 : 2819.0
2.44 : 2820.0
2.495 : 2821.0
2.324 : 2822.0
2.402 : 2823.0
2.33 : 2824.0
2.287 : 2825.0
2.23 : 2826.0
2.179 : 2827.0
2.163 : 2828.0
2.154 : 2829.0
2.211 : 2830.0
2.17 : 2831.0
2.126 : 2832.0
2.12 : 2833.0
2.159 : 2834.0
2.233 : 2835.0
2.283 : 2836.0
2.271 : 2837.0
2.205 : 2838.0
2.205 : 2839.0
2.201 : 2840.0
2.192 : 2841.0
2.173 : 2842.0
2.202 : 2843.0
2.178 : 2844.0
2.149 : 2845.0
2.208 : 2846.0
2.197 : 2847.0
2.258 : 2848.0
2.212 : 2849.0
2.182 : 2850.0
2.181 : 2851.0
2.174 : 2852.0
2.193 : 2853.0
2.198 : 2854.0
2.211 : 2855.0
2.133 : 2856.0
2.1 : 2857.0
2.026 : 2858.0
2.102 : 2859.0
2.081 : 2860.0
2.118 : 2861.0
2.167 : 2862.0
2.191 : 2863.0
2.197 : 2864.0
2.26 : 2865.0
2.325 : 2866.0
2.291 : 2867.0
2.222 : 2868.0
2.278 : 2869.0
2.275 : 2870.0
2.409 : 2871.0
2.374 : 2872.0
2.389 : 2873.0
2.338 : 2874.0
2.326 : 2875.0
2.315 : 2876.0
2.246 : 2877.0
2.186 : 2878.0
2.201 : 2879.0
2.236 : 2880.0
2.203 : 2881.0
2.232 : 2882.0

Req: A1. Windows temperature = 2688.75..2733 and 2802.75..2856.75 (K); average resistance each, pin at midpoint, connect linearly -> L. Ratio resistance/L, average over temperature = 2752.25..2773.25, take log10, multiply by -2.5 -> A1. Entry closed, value 0.19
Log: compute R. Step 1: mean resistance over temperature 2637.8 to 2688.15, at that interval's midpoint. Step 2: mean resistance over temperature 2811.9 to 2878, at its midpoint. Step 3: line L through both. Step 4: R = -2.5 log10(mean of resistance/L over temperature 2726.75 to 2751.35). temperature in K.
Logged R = 0.37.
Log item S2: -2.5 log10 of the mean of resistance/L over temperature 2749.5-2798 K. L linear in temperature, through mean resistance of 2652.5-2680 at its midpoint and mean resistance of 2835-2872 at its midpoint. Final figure 0.20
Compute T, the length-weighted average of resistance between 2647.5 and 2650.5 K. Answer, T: 1.13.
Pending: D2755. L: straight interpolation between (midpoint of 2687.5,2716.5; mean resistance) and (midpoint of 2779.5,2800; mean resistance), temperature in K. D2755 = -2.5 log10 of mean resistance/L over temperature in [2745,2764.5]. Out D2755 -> 0.15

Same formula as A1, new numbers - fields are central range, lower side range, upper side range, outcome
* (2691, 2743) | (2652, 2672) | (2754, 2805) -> 0.16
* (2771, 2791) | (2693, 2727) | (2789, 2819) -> 0.24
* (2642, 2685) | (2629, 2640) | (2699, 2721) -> -0.07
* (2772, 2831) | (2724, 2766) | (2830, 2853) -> -0.10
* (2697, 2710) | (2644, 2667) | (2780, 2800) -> 0.13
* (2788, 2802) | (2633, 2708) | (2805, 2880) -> 0.11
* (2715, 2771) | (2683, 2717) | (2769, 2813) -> 0.19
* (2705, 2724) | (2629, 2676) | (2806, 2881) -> 0.25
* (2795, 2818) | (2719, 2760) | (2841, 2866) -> -0.24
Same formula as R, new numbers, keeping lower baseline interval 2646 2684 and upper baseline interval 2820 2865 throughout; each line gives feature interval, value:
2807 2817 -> -0.203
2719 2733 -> 0.301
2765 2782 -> 0.227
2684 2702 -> 0.092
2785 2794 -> 0.169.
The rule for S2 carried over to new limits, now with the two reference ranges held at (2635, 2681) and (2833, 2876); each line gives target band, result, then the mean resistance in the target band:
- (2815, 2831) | -0.148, 2.35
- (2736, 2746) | 0.342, 1.19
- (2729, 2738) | 0.334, 1.16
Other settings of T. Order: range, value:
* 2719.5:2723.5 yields 1.19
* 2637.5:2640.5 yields 1.11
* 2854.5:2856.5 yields 2.17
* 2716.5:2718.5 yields 1.21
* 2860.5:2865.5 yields 2.19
